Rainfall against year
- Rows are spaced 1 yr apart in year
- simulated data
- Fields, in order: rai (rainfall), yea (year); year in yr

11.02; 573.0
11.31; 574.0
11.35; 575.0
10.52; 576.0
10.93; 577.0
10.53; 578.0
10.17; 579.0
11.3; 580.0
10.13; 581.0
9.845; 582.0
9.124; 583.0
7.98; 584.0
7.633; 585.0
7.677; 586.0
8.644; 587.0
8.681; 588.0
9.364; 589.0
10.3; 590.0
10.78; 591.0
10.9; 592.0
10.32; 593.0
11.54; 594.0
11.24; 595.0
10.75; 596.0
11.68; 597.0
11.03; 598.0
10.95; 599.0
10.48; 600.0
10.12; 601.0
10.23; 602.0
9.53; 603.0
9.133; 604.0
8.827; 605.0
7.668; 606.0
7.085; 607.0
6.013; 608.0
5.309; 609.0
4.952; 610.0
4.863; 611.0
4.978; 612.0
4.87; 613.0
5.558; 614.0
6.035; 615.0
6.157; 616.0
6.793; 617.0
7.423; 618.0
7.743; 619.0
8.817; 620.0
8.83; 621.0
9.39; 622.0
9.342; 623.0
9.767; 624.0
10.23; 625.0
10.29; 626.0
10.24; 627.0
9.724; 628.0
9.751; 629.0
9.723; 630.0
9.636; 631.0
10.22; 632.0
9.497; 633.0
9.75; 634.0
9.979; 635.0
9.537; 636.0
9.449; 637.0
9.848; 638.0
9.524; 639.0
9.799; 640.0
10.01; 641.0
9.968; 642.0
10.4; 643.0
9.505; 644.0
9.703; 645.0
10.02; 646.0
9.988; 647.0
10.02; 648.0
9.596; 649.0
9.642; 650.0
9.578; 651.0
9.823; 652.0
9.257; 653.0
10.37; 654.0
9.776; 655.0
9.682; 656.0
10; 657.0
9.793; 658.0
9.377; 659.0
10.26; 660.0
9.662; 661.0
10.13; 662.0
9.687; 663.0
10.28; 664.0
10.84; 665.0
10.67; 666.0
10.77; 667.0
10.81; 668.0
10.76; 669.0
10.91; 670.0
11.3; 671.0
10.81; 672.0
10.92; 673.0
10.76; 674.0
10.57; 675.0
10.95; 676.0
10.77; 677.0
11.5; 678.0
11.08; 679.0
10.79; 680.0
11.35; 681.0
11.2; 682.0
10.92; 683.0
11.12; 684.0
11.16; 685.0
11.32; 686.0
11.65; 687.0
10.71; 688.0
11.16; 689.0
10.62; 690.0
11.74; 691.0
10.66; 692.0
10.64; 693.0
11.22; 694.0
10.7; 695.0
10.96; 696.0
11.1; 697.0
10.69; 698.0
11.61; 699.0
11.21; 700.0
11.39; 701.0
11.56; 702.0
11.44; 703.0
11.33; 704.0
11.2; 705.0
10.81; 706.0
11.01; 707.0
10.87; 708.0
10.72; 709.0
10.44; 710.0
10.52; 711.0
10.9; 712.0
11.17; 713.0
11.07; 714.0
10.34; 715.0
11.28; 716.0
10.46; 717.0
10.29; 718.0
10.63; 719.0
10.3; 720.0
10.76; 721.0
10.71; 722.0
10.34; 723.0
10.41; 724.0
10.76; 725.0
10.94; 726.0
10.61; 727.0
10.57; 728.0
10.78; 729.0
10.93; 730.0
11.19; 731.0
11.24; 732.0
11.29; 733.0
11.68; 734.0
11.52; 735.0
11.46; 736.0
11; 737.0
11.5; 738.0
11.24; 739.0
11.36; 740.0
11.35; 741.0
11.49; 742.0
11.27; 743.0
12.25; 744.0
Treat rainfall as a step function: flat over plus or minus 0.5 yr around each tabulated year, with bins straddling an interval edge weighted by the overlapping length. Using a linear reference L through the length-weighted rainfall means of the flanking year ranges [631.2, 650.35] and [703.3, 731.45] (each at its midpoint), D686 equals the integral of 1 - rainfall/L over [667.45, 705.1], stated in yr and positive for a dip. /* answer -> -2.5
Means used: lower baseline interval 9.81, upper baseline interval 10.8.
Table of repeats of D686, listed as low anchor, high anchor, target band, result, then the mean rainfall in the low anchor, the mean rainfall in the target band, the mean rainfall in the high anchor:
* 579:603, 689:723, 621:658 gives 2.15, 10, 9.79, 10.9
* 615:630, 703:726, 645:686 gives -2.90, 8.83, 10.4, 10.8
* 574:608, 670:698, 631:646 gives 0.93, 9.86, 9.8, 11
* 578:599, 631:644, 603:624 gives 5.90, 9.99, 7.12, 9.81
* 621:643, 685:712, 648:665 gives 0.68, 9.79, 9.84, 11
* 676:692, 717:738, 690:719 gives 0.11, 11.1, 11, 10.9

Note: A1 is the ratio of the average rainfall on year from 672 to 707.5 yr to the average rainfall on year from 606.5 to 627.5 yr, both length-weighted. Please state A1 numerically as 1.50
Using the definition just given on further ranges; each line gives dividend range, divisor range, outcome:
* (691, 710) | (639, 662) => 1.13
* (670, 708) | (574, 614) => 1.21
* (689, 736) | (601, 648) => 1.27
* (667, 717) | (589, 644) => 1.22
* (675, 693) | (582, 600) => 1.11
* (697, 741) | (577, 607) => 1.11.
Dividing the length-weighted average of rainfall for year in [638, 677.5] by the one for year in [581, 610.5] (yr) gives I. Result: 1.10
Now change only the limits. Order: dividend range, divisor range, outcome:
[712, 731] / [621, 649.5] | 1.09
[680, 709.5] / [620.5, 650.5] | 1.14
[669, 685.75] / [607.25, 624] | 1.62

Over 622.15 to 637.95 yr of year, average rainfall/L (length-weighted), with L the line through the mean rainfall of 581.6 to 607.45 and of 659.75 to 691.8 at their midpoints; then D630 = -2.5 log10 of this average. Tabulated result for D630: 0.04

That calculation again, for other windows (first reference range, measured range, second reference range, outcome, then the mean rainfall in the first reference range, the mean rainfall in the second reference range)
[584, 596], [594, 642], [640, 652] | 0.112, 9.7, 9.85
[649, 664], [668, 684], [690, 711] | -0.064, 9.8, 11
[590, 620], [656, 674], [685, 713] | -0.032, 8.42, 11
